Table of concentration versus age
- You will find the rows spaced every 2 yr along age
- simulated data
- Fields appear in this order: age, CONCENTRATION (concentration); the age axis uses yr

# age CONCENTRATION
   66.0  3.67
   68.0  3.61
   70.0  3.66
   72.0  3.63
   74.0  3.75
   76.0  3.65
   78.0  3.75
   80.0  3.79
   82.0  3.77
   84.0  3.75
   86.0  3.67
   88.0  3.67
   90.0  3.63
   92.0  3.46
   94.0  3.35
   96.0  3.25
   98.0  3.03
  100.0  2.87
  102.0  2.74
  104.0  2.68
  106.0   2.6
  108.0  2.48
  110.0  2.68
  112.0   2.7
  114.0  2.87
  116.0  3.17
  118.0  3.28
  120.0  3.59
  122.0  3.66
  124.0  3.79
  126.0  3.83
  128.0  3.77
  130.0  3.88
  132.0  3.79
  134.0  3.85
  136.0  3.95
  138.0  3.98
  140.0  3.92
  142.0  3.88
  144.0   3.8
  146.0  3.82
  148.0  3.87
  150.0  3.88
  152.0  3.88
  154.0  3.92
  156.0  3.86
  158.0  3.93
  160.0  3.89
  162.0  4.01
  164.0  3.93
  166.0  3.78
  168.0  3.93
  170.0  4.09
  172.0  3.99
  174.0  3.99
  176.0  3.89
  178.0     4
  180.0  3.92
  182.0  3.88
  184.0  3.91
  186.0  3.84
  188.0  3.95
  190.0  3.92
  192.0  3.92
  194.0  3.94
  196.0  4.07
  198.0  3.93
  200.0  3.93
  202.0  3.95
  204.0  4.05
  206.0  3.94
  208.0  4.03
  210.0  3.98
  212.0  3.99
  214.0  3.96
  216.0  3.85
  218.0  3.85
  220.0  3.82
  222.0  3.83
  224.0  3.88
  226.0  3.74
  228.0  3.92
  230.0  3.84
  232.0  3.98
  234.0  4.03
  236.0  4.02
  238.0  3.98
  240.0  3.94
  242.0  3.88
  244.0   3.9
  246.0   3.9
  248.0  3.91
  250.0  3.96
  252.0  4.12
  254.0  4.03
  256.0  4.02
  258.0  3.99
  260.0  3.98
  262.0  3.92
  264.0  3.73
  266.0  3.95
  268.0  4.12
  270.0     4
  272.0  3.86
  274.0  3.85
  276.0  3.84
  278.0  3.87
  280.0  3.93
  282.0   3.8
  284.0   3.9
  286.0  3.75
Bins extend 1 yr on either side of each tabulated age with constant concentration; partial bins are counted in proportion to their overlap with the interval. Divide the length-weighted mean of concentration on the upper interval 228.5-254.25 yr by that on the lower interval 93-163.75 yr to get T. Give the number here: 1.13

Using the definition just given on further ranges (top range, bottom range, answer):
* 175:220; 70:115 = 1.20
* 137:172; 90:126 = 1.26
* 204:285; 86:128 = 1.23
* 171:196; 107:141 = 1.13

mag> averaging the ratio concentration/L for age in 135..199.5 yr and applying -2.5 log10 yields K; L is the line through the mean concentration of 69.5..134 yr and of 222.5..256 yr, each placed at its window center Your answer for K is -0.08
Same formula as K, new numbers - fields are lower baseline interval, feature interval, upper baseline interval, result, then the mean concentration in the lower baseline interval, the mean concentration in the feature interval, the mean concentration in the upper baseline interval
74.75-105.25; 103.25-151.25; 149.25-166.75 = 0.057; 3.4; 3.49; 3.9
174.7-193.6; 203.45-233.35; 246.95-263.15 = 0.011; 3.92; 3.91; 3.99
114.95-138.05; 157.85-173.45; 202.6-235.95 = -0.043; 3.7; 3.95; 3.92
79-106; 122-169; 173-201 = -0.058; 3.33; 3.87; 3.94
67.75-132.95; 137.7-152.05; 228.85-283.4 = -0.097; 3.39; 3.87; 3.94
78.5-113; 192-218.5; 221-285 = -0.073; 3.19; 3.96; 3.93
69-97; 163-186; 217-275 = -0.038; 3.63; 3.93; 3.93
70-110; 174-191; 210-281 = -0.066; 3.33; 3.92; 3.93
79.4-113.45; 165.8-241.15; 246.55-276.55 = -0.074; 3.17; 3.93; 3.95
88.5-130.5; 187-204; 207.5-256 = -0.068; 3.2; 3.96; 3.93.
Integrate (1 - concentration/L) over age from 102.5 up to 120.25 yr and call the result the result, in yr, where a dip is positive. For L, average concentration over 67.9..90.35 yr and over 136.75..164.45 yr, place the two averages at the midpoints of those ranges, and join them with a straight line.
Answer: 4.4 yr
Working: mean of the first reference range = 3.7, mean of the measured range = 2.86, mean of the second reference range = 3.9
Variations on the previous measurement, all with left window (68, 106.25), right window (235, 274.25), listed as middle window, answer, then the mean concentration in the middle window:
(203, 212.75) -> -0.49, 4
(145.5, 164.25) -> -1.34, 3.9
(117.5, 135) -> -0.88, 3.73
